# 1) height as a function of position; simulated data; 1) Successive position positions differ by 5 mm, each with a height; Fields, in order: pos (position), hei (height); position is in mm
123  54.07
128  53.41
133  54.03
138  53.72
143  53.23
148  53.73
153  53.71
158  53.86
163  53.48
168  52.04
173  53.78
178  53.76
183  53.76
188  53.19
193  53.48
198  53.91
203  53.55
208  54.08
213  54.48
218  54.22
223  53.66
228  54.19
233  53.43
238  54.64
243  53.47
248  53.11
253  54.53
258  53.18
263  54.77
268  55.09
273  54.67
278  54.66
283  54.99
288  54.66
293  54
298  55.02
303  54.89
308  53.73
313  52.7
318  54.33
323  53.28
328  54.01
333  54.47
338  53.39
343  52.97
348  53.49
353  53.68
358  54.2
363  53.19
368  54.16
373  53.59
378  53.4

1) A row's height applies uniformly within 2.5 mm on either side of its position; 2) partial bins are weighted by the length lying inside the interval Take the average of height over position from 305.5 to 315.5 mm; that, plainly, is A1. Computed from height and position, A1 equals 53.2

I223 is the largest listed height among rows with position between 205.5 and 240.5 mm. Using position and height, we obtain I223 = 54.64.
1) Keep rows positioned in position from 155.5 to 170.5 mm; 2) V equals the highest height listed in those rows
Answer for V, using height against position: 53.86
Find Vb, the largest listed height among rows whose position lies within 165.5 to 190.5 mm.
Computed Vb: 53.78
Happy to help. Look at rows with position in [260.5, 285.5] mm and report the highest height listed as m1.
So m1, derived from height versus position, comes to 55.09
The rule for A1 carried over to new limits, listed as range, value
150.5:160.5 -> 53.8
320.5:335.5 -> 53.9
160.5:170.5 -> 52.8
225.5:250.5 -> 53.8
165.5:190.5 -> 53.3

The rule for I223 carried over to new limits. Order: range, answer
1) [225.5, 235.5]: 54.19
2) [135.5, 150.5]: 53.73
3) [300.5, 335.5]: 54.89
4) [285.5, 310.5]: 55.02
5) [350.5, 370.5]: 54.2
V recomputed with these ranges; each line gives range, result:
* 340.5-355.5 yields 53.68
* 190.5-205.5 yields 53.91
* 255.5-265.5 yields 54.77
